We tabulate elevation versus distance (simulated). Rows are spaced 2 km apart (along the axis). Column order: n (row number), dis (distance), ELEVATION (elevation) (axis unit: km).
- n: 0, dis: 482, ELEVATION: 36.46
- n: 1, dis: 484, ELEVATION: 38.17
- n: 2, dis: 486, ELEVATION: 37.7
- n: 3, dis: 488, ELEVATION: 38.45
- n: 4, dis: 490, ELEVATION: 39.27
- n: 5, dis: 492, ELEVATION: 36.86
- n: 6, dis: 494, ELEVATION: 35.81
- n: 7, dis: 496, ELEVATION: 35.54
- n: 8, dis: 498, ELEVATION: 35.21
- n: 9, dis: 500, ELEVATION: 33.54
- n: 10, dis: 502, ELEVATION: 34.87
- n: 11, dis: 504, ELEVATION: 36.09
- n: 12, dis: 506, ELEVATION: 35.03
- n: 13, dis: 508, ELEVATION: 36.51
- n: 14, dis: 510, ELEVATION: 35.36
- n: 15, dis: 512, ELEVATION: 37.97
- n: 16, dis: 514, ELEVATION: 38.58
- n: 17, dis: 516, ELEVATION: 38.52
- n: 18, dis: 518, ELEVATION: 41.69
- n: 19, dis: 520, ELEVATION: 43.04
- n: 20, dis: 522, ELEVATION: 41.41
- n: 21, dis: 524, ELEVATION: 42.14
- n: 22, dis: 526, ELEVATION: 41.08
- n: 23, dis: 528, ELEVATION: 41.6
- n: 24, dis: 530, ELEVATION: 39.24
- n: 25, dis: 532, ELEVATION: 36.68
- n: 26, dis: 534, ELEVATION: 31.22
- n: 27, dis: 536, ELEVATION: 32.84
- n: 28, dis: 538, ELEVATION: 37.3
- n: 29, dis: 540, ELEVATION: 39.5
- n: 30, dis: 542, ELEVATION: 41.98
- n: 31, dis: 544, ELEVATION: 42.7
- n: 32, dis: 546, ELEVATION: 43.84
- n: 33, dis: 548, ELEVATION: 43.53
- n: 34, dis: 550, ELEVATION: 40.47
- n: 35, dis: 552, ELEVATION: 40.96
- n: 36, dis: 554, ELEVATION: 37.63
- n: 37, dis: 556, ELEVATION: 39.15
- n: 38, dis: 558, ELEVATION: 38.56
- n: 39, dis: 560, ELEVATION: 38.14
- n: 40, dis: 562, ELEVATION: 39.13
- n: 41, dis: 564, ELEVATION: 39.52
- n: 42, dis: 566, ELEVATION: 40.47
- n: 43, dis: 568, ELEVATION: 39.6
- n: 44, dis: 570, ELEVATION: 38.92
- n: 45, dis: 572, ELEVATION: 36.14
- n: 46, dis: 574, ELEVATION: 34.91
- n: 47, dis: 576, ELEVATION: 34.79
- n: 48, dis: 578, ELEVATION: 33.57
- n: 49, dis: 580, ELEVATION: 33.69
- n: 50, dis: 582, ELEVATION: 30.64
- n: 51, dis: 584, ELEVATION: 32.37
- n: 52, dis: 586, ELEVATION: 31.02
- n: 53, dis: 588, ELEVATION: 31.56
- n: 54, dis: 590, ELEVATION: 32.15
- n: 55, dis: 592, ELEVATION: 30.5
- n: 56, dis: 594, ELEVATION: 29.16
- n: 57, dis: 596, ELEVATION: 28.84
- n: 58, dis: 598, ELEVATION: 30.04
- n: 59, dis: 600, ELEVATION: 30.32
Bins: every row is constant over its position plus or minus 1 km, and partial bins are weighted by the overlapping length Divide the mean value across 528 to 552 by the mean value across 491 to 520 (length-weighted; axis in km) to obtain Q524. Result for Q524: 1.1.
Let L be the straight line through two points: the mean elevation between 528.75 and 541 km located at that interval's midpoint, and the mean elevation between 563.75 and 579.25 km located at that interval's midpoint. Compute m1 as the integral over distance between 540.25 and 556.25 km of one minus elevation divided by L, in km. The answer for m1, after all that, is -2.1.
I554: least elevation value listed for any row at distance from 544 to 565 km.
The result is 37.63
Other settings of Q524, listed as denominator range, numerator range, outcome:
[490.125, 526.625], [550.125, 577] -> 1.02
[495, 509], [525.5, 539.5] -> 1.05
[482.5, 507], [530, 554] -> 1.08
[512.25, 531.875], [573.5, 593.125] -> 0.80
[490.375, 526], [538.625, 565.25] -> 1.07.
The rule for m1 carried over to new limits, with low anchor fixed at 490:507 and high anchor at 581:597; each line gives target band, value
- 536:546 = -2.0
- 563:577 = -2.6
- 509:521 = -1.6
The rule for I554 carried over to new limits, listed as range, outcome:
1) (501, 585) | 30.64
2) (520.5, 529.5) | 41.08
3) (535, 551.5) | 32.84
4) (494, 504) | 33.54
